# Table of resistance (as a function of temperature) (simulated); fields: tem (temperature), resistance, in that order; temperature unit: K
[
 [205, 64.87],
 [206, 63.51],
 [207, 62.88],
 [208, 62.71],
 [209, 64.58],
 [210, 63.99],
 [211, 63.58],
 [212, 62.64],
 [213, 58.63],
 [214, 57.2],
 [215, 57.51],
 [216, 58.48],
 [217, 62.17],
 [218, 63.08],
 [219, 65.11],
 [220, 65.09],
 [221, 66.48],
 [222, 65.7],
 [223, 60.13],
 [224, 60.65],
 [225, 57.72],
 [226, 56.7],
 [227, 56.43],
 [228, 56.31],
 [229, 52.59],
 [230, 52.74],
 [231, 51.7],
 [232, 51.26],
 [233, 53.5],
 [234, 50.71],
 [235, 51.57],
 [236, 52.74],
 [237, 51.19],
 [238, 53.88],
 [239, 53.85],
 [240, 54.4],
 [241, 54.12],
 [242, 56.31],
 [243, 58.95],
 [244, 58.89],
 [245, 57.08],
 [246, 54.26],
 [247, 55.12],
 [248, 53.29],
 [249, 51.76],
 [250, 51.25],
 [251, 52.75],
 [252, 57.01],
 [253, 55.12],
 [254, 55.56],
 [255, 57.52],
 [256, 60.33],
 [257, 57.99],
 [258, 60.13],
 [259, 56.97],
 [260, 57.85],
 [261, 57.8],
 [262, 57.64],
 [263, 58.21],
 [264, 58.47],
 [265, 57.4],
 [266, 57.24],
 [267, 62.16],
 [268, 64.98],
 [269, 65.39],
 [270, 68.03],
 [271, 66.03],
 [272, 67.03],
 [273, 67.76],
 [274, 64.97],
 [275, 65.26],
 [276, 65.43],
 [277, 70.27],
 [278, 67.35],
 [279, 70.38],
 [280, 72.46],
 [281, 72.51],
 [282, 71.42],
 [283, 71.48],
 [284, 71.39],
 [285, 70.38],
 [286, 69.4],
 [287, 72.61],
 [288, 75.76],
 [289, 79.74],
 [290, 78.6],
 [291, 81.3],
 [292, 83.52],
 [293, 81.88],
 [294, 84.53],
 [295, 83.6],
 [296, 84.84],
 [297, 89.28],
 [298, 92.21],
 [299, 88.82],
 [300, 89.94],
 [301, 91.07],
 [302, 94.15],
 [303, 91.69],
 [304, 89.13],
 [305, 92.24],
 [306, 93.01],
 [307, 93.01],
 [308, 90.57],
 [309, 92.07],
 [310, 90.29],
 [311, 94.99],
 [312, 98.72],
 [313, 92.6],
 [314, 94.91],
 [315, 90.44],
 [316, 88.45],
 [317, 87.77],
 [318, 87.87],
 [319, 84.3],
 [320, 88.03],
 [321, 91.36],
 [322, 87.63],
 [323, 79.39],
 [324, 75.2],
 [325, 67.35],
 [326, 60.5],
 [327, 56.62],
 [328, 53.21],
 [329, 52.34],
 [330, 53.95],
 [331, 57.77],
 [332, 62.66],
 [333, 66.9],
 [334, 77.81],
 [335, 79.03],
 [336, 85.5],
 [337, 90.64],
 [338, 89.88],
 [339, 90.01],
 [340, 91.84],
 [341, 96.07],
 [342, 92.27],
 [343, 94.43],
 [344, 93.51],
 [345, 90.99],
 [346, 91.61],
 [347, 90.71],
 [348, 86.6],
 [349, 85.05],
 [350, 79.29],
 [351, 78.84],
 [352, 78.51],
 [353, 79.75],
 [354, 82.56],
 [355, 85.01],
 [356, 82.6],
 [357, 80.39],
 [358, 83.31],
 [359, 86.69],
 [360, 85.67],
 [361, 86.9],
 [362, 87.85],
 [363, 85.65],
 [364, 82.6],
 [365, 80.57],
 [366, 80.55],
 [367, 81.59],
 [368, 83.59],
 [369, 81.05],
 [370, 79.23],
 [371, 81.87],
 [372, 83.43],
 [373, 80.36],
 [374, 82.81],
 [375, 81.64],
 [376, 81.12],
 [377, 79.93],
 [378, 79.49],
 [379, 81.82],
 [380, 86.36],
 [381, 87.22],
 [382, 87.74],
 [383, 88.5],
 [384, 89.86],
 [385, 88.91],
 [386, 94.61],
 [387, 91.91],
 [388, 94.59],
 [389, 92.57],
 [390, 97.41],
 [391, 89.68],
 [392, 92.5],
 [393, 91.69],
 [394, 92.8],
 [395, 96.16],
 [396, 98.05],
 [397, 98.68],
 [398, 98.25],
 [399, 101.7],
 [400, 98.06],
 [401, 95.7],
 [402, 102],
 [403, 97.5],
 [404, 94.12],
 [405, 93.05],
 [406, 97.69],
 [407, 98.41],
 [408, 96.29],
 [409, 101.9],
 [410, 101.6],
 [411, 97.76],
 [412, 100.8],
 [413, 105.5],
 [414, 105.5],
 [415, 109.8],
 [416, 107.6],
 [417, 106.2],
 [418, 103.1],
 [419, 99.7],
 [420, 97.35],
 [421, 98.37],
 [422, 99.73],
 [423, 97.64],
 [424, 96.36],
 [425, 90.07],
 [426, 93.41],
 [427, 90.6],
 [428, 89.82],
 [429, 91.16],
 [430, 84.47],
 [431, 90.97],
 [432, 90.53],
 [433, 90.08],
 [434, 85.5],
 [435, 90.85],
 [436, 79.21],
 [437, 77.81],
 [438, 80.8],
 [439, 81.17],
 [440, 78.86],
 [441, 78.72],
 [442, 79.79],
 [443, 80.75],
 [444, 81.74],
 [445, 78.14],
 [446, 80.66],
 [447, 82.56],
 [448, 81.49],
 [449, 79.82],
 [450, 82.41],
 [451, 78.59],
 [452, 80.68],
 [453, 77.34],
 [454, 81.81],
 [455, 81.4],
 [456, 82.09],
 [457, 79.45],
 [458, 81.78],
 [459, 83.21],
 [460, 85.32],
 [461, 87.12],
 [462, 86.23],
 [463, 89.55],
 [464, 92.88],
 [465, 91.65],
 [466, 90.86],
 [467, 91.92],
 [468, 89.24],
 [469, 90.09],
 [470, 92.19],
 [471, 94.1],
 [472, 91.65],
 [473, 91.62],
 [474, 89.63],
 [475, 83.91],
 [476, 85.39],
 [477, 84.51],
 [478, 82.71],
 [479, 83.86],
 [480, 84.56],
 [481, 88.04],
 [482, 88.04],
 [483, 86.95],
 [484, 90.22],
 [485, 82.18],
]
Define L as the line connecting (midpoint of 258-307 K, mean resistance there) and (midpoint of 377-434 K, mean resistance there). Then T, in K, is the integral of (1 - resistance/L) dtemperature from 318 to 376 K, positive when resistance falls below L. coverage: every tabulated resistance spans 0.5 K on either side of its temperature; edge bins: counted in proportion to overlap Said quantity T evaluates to 2.81 K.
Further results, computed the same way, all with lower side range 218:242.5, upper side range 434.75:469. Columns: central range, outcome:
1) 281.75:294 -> -2.45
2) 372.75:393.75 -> -3.61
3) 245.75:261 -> 0.86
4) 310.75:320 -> -3.35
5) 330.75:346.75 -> -3.54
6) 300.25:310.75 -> -4.21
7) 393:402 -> -2.44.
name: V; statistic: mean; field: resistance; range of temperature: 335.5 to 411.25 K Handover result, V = 89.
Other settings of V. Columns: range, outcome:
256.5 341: 76.4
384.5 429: 97.3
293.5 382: 83.7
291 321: 89.7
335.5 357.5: 87.1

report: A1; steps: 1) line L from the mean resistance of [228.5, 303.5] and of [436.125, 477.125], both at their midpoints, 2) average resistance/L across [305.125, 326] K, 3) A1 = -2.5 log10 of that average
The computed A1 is -0.24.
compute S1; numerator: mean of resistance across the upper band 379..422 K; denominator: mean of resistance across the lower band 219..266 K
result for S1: 1.72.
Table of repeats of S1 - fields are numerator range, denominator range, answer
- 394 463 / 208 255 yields 1.59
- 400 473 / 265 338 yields 1.16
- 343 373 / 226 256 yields 1.55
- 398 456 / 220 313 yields 1.35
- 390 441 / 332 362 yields 1.11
